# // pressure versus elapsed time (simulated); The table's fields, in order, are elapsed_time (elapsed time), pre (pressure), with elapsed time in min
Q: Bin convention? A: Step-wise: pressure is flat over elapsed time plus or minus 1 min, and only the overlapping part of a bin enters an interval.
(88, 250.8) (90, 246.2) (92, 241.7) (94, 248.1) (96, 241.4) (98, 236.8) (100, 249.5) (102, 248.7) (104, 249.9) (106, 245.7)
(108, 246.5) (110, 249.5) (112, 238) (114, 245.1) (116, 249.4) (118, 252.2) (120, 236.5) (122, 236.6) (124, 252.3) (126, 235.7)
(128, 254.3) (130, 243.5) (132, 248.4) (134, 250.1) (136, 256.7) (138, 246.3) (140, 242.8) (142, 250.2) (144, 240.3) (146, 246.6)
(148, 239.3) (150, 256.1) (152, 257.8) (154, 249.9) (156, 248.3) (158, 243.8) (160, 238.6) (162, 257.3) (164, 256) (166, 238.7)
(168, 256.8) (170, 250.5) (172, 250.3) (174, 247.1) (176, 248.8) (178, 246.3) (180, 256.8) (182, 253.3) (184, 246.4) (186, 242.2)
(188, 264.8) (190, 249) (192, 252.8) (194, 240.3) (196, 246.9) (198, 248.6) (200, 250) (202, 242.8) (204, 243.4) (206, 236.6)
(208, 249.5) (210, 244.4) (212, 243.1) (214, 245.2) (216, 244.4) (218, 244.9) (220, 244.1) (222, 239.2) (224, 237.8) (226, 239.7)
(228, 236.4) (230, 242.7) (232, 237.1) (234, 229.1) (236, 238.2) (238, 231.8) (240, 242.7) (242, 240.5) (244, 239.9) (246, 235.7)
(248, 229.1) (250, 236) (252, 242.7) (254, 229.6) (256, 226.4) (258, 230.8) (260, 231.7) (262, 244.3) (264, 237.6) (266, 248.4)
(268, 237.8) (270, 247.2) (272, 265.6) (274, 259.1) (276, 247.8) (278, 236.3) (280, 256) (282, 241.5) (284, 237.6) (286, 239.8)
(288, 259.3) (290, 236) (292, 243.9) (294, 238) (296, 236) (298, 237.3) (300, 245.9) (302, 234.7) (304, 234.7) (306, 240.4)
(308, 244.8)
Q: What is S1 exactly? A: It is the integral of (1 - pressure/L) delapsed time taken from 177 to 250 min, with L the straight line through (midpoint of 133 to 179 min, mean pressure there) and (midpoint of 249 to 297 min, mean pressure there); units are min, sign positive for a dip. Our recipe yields 0.7 min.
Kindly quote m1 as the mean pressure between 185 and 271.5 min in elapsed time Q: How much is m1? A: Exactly 241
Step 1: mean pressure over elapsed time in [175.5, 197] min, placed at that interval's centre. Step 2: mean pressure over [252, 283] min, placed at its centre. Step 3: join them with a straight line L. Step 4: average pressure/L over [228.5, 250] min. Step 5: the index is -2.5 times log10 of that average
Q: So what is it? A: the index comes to 0.04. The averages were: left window 250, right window 243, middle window 237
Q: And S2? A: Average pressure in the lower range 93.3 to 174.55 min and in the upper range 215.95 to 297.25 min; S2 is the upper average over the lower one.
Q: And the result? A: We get 0.97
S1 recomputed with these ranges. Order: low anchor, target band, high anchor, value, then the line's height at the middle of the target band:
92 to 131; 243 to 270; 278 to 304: 0.64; 242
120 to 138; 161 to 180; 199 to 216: -0.40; 245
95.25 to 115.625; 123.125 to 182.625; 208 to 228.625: -1.14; 244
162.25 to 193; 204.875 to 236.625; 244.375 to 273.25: 0.48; 245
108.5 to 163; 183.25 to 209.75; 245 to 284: -0.32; 244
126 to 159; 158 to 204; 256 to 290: -0.40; 247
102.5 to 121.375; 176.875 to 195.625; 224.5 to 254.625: -0.74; 241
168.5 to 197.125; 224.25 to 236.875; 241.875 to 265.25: 0.15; 240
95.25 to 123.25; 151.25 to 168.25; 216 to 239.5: -0.50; 242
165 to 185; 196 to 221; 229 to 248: -0.19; 243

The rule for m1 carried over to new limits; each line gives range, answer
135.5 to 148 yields 246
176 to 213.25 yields 248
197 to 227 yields 244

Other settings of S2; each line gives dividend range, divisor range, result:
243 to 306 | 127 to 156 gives 0.97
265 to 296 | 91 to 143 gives 1.00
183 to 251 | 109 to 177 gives 0.98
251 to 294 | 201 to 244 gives 1.01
